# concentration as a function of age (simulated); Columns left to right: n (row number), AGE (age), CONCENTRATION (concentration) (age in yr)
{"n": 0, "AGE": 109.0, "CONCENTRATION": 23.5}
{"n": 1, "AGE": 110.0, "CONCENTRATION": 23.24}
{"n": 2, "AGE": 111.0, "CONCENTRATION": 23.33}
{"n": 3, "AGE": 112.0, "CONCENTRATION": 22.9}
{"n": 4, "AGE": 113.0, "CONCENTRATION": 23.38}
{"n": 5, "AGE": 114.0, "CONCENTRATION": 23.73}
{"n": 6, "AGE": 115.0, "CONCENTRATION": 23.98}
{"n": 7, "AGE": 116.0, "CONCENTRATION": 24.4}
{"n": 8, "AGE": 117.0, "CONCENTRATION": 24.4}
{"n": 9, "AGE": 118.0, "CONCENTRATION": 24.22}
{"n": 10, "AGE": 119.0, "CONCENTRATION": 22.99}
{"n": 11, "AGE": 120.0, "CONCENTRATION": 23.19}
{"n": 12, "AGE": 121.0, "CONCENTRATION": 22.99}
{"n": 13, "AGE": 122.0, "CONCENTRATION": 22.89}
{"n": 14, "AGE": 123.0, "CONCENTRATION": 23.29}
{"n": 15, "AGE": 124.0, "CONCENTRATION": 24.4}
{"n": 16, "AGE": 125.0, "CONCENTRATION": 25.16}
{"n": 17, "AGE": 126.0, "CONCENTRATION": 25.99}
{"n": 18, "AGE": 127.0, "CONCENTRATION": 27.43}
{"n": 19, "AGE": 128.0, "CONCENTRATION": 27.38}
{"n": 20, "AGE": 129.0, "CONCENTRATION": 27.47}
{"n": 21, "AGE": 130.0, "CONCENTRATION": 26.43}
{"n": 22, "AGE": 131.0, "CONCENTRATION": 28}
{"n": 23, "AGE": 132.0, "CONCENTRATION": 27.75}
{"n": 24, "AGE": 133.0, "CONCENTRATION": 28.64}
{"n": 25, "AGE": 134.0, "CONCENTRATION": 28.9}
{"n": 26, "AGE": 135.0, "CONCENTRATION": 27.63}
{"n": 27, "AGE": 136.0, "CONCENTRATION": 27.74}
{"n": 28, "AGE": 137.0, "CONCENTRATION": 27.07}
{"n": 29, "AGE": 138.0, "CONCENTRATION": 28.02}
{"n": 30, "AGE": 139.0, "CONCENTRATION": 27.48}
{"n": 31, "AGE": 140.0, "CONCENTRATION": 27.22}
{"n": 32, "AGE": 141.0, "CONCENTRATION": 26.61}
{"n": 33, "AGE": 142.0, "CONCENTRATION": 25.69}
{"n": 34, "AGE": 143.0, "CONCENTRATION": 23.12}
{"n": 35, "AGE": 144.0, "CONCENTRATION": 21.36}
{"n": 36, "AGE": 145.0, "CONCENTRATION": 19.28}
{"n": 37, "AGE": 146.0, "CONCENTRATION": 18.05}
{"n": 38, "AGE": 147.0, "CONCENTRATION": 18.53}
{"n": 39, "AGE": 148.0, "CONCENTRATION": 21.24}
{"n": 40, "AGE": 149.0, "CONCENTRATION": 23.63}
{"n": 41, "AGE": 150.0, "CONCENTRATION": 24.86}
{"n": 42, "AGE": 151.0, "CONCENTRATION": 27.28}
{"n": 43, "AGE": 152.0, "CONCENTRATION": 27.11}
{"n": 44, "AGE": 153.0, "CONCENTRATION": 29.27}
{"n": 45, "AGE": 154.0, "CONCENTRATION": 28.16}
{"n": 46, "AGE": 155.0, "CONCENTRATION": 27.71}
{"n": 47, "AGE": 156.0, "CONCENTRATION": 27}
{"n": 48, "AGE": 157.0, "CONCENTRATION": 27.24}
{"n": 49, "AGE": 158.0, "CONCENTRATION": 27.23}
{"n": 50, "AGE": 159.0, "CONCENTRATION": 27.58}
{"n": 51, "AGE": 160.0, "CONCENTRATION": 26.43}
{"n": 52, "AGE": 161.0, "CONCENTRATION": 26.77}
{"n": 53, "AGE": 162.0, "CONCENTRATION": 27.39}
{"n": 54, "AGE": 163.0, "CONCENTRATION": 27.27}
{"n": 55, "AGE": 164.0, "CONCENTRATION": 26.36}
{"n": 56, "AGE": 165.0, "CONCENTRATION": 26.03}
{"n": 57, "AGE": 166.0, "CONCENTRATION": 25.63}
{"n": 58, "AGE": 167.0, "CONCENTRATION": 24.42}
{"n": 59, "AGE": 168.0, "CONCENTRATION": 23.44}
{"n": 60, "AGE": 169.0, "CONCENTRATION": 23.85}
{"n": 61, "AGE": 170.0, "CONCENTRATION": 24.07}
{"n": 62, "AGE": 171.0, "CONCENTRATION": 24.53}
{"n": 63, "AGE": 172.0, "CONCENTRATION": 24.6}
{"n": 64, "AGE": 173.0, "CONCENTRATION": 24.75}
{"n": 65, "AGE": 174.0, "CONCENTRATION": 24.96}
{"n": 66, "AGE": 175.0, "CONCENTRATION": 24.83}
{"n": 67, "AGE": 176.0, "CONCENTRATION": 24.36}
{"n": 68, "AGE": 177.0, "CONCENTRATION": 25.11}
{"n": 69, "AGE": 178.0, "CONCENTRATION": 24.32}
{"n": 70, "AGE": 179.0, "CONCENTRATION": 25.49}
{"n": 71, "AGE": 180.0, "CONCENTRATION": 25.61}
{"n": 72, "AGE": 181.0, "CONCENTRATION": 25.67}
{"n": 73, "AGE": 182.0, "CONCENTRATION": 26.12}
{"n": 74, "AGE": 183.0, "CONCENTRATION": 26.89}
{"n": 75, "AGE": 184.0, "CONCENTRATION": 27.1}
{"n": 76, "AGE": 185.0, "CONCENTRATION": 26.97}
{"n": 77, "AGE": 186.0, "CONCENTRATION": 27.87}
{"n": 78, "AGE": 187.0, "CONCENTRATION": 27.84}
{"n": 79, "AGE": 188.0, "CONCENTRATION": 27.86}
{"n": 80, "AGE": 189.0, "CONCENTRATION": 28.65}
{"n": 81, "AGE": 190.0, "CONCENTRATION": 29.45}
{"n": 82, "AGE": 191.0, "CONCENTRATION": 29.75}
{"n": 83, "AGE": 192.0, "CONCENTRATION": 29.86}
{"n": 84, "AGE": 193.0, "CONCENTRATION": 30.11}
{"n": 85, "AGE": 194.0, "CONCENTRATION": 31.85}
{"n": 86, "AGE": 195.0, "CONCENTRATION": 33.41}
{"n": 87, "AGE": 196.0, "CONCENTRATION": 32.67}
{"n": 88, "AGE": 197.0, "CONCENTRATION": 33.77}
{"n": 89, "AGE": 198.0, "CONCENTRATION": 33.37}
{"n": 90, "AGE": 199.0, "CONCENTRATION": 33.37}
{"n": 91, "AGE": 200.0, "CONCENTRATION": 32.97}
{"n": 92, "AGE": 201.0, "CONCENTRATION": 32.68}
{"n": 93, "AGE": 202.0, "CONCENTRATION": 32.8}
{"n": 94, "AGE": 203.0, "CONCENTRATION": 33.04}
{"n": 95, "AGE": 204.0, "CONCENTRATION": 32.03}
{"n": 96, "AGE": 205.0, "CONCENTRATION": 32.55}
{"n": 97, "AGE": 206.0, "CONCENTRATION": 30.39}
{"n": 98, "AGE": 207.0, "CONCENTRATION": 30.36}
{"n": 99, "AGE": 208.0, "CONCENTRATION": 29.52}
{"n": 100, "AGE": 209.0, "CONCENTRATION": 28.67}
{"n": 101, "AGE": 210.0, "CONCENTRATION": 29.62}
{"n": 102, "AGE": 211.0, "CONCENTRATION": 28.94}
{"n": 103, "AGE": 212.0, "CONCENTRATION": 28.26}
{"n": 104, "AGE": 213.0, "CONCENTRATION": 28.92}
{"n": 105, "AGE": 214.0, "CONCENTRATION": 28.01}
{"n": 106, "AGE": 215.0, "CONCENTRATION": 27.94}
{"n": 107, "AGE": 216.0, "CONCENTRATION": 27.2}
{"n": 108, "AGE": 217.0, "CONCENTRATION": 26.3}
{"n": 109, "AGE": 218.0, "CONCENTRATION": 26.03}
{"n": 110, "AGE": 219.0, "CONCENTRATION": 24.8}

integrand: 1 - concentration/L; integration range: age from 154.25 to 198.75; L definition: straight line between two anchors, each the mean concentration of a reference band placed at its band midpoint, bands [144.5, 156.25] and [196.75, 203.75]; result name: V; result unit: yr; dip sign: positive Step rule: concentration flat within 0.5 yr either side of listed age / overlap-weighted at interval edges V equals 2.5 yr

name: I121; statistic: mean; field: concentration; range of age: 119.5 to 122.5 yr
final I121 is 23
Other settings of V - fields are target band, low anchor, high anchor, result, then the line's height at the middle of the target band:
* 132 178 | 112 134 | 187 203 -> 3.9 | 28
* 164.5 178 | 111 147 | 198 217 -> 1.6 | 27.9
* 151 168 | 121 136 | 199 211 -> 0.9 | 28.4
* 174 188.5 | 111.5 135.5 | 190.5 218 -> 1.5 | 29.1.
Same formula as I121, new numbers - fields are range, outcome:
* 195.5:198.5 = 33.3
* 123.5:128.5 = 26.1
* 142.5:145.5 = 21.3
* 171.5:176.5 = 24.7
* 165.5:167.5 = 25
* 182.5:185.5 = 27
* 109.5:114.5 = 23.3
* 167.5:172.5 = 24.1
